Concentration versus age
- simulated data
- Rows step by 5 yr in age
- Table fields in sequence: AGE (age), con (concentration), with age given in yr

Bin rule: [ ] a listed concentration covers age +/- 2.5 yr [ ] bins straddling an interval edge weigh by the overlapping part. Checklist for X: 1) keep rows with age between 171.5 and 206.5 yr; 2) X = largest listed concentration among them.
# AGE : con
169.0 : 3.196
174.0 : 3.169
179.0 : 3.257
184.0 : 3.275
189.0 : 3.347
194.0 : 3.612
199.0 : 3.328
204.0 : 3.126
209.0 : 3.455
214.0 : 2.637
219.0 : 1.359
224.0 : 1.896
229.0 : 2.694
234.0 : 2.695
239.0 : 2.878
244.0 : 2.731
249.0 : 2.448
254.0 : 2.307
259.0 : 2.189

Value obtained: 3.612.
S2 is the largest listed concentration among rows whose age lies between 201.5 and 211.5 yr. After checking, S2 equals 3.455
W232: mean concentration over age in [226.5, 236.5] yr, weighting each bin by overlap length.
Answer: 2.69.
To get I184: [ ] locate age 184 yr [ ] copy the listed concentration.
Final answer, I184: 3.275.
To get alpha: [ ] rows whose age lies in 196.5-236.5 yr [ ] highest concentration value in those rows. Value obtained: 3.455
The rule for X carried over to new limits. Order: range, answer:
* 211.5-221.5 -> 2.637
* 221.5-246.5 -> 2.878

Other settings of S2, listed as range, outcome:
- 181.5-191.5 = 3.347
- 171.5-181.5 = 3.257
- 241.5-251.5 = 2.731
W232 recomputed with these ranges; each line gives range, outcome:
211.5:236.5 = 2.26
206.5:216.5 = 3.05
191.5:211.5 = 3.38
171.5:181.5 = 3.21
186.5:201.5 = 3.43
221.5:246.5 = 2.58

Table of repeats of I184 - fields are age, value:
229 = 2.694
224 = 1.896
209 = 3.455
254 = 2.307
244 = 2.731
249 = 2.448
